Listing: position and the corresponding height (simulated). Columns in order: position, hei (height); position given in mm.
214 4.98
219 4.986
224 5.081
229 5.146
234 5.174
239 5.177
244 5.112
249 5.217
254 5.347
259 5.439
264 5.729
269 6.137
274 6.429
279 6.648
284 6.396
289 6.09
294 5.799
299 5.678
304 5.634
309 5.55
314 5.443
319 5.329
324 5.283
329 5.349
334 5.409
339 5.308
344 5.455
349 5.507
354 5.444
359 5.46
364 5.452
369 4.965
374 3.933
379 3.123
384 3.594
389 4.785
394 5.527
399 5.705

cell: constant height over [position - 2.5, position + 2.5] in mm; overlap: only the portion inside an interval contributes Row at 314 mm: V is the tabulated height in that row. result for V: 5.443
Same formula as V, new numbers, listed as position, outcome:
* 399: 5.705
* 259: 5.439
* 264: 5.729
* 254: 5.347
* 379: 3.123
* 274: 6.429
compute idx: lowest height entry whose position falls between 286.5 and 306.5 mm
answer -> 5.634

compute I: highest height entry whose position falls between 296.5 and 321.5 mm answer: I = 5.678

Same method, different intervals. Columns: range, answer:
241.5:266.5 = 5.729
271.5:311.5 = 6.648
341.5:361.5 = 5.507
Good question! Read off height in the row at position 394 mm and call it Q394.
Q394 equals 5.527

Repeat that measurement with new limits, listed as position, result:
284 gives 6.396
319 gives 5.329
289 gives 6.09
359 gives 5.46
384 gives 3.594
